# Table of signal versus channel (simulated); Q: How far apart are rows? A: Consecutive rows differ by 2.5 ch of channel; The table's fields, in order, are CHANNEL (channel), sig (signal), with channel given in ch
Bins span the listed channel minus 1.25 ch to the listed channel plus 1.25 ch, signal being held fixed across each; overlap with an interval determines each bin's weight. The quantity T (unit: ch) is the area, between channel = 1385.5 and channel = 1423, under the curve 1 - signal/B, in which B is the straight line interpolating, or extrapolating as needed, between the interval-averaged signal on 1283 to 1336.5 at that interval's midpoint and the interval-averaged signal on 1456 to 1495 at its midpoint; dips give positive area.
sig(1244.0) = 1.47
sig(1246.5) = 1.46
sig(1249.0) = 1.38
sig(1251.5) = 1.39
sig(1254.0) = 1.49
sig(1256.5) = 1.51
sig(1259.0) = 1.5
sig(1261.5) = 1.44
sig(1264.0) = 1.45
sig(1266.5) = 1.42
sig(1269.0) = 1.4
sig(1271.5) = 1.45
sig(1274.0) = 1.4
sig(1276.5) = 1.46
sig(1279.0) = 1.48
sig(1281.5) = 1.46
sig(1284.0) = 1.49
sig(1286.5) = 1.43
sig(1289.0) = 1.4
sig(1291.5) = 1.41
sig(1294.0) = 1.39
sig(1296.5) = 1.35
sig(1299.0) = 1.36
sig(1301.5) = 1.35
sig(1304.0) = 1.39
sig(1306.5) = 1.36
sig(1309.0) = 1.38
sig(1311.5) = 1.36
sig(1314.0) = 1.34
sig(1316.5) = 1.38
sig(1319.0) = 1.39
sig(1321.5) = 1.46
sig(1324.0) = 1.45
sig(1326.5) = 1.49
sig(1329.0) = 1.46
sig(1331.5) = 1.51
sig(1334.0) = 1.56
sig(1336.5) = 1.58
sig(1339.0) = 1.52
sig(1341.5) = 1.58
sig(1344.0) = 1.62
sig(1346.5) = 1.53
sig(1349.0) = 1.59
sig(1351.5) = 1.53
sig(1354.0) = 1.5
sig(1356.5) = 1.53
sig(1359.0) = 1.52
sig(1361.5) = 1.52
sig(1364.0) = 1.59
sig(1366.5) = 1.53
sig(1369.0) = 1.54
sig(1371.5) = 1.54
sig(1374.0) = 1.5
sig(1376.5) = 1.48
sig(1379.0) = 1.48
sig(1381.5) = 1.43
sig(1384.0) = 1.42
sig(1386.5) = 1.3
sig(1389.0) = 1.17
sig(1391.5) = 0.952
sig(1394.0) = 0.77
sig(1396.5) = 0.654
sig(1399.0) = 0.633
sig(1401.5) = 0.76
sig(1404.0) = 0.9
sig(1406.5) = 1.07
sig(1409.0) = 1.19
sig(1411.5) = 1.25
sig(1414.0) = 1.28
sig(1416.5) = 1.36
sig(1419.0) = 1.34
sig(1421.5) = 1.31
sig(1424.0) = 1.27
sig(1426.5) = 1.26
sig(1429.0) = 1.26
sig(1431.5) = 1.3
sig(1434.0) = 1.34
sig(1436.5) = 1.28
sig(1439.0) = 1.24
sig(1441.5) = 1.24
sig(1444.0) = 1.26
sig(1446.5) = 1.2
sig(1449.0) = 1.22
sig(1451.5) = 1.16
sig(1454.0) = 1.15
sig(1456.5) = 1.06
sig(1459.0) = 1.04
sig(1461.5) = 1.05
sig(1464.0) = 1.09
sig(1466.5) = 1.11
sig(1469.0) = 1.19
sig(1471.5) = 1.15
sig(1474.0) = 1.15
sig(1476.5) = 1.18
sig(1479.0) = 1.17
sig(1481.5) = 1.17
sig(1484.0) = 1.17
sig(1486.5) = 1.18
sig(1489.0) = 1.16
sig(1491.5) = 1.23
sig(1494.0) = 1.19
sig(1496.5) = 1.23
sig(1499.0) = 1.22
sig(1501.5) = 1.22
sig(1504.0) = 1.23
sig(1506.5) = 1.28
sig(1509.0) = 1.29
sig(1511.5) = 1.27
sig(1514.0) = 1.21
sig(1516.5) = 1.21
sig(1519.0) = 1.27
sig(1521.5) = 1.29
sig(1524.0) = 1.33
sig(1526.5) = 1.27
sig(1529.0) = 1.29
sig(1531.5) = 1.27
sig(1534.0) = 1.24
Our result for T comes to 5.9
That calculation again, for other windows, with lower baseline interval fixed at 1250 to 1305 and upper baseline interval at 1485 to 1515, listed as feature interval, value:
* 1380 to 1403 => 5.4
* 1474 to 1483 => 0.5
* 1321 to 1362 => -4.7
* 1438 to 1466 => 2.6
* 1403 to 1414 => 1.5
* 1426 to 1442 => 0.1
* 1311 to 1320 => 0.2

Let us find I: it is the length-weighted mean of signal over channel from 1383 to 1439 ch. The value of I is 1.14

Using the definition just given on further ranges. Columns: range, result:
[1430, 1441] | 1.29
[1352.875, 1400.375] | 1.32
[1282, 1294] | 1.43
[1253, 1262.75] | 1.48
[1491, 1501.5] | 1.22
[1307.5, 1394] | 1.45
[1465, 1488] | 1.16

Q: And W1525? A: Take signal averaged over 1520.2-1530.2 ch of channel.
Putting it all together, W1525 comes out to 1.29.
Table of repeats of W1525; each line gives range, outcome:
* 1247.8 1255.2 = 1.42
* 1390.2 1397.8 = 0.793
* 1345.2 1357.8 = 1.54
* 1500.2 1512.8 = 1.26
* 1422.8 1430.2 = 1.26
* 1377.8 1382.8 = 1.45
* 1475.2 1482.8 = 1.17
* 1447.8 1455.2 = 1.18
